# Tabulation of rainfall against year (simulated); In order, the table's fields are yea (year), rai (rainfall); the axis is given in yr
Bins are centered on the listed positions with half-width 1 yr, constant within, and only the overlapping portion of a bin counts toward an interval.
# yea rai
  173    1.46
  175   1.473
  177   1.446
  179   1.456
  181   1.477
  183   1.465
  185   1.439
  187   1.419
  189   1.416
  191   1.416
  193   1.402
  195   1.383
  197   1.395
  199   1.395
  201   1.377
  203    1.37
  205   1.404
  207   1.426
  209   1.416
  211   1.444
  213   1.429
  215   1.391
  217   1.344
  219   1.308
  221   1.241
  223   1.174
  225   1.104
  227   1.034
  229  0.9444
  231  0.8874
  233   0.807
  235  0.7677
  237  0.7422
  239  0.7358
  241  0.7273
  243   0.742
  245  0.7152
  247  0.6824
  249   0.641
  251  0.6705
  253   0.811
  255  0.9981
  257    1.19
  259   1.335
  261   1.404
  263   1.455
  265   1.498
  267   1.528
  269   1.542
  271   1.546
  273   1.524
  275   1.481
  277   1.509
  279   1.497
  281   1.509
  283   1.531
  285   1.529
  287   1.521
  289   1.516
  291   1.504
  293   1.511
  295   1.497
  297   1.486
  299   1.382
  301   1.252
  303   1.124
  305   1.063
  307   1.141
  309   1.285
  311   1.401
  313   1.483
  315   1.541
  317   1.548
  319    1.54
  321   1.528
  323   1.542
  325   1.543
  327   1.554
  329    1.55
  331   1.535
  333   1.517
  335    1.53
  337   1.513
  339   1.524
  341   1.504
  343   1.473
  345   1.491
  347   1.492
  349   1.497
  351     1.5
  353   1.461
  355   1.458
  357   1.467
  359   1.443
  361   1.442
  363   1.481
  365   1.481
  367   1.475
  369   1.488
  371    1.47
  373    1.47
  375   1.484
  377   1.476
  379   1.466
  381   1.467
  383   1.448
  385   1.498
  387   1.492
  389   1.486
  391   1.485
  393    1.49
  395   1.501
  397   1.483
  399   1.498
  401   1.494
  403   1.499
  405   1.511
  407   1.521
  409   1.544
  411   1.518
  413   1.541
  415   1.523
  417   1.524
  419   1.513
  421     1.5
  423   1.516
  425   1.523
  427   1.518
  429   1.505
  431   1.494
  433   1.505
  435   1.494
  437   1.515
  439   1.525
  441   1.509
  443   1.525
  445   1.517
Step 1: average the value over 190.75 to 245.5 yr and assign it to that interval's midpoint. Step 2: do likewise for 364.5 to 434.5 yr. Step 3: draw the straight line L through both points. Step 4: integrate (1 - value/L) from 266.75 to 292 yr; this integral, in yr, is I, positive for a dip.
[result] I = -4.8 yr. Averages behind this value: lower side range 1.16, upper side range 1.5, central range 1.52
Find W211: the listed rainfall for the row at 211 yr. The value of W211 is 1.444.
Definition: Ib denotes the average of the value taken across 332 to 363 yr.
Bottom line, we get 1.49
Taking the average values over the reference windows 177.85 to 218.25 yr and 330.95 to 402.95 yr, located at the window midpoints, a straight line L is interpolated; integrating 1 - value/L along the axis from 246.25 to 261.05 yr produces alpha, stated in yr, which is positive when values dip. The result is 5.1 yr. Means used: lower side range 1.41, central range 0.943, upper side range 1.49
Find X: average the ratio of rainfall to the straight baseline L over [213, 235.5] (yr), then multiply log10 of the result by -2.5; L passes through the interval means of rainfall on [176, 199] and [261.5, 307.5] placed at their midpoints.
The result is 0.27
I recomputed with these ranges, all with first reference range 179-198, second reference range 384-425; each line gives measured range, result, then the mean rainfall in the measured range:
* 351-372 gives 0.3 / 1.47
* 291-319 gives 1.8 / 1.37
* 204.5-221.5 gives 0.6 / 1.38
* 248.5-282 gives 3.3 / 1.31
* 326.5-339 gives -0.4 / 1.53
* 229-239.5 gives 4.6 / 0.805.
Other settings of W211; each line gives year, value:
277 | 1.509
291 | 1.504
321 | 1.528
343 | 1.473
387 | 1.492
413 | 1.541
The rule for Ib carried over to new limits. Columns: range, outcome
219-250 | 0.877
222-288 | 1.14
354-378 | 1.47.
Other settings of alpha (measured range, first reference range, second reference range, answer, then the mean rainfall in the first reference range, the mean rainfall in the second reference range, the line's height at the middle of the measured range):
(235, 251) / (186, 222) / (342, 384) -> 7.90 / 1.39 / 1.47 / 1.41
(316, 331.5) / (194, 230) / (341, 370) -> -1.11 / 1.31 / 1.48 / 1.44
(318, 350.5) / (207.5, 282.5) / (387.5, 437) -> -4.23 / 1.16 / 1.51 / 1.35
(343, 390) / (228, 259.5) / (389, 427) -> -4.92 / 0.829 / 1.51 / 1.34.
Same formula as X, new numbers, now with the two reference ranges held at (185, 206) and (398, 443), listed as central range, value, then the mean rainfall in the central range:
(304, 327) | 0.03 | 1.43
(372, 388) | 0.01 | 1.48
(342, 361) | 0.00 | 1.47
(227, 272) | 0.37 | 1.02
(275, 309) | 0.03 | 1.41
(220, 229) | 0.26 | 1.12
